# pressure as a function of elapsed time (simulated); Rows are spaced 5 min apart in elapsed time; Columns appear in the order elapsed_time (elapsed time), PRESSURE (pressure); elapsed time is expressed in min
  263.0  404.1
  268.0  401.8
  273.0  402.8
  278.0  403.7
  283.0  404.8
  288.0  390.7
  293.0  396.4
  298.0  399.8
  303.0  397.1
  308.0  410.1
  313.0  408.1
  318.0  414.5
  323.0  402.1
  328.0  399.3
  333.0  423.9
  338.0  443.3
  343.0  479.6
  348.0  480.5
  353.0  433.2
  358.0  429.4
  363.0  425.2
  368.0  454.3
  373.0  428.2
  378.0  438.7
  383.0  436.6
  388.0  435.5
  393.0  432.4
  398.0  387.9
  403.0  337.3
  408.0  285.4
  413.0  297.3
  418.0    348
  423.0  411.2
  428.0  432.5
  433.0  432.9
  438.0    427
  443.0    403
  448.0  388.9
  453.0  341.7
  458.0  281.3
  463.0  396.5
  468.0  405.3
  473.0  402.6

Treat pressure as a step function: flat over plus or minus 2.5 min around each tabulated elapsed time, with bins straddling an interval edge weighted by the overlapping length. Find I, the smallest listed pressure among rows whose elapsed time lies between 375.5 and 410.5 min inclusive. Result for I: 285.4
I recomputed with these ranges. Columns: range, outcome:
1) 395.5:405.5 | 337.3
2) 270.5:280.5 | 402.8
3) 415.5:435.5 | 348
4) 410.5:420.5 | 297.3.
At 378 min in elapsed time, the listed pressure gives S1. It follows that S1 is 438.7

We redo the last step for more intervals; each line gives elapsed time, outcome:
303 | 397.1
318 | 414.5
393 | 432.4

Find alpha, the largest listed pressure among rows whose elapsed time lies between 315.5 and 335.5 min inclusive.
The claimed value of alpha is 423.9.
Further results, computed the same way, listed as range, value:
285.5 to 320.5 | 414.5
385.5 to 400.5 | 435.5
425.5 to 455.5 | 432.9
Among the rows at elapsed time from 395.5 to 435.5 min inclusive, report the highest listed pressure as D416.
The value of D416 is 432.9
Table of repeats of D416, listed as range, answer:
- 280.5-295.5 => 404.8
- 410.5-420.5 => 348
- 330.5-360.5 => 480.5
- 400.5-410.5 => 337.3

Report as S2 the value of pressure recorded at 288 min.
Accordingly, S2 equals 390.7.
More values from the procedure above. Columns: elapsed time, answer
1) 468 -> 405.3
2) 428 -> 432.5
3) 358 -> 429.4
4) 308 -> 410.1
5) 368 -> 454.3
